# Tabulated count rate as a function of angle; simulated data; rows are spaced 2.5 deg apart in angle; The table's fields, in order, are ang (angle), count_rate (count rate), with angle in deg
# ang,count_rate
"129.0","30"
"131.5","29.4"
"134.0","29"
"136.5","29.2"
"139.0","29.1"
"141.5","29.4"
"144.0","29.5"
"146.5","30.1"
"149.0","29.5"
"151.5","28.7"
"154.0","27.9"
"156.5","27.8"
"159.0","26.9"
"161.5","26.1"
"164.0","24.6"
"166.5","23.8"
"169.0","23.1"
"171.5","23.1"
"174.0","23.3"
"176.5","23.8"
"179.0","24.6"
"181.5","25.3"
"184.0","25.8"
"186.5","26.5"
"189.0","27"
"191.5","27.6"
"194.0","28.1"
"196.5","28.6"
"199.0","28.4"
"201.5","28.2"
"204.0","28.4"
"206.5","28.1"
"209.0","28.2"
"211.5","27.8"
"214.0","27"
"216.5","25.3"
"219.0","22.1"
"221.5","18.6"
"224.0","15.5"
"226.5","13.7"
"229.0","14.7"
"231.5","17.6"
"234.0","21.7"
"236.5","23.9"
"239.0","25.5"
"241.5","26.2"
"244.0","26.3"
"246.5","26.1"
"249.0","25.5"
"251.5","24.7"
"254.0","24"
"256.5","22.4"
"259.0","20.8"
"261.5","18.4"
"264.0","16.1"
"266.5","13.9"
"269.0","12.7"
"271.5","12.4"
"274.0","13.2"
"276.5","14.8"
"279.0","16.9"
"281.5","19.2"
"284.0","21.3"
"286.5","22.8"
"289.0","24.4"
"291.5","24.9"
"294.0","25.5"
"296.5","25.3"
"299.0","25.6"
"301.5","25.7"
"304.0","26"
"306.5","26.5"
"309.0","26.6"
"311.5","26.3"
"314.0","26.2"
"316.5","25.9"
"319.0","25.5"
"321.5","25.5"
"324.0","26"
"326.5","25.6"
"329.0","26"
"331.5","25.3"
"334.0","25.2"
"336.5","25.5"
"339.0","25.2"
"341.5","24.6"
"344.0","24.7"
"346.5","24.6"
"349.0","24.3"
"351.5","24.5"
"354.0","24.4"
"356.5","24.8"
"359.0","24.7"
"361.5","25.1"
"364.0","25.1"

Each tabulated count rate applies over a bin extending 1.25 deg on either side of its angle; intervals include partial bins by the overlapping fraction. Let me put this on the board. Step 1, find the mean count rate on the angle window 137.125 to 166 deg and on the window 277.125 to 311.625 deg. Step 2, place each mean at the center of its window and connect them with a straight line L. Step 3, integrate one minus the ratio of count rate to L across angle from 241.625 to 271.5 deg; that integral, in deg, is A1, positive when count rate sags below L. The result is 5.0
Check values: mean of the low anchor 28.1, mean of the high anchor 23.8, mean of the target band 20.8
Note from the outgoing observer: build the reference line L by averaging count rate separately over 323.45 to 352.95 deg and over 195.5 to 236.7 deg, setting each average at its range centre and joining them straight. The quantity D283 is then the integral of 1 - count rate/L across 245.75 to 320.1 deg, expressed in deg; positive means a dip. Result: 7.29 deg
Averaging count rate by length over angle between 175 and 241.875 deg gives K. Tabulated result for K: 24.3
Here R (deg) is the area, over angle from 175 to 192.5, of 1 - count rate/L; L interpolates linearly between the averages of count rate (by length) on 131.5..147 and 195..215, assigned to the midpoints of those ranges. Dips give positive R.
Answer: 1.70 deg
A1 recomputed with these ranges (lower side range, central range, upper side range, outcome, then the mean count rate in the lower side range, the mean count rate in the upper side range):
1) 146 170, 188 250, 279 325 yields 3.7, 26.8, 24.7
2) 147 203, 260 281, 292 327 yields 8.9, 26.4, 25.9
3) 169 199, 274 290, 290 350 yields 3.9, 25.8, 25.5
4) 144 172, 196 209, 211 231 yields -3.6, 26.7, 20.2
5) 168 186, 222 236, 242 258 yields 4.3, 24.3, 24.8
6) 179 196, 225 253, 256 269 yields -2.9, 26.6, 17.5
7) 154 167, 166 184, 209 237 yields 0.7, 26.2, 21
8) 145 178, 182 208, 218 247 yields -4.4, 26.1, 20.8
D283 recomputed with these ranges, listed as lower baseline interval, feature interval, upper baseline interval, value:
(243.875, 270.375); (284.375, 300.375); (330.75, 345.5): -1.38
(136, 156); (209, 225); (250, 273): -0.46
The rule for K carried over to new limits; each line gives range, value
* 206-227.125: 23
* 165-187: 24.3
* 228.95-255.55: 23.7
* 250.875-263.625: 21.5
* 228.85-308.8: 21.6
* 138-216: 27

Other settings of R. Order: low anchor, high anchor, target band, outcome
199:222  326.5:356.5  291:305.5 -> -0.1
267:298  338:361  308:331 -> -3.8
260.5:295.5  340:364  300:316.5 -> -4.1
